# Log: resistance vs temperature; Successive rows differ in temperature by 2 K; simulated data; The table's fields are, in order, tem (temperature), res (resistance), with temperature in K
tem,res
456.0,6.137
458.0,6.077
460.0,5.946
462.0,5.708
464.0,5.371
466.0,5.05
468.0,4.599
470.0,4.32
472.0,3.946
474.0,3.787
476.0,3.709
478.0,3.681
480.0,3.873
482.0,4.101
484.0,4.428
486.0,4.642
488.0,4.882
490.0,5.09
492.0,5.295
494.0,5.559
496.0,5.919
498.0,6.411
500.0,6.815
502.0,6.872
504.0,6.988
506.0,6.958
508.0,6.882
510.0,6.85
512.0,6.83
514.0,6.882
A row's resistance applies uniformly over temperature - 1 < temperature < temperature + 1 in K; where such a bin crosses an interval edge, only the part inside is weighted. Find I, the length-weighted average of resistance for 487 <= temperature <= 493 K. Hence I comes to 5.09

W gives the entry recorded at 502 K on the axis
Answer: 6.872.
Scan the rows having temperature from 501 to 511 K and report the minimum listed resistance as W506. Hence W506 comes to 6.85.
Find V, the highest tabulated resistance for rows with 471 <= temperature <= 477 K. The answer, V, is 3.946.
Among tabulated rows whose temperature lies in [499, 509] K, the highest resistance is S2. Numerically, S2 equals 6.988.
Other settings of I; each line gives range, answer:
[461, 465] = 5.54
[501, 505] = 6.93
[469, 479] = 3.89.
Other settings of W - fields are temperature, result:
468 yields 4.599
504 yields 6.988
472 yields 3.946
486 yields 4.642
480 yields 3.873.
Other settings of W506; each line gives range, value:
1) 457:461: 5.946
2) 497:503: 6.411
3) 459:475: 3.787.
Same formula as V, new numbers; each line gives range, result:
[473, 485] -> 4.428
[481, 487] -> 4.642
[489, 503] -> 6.872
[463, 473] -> 5.371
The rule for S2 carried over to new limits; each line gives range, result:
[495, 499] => 6.411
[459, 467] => 5.946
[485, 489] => 4.882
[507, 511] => 6.882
